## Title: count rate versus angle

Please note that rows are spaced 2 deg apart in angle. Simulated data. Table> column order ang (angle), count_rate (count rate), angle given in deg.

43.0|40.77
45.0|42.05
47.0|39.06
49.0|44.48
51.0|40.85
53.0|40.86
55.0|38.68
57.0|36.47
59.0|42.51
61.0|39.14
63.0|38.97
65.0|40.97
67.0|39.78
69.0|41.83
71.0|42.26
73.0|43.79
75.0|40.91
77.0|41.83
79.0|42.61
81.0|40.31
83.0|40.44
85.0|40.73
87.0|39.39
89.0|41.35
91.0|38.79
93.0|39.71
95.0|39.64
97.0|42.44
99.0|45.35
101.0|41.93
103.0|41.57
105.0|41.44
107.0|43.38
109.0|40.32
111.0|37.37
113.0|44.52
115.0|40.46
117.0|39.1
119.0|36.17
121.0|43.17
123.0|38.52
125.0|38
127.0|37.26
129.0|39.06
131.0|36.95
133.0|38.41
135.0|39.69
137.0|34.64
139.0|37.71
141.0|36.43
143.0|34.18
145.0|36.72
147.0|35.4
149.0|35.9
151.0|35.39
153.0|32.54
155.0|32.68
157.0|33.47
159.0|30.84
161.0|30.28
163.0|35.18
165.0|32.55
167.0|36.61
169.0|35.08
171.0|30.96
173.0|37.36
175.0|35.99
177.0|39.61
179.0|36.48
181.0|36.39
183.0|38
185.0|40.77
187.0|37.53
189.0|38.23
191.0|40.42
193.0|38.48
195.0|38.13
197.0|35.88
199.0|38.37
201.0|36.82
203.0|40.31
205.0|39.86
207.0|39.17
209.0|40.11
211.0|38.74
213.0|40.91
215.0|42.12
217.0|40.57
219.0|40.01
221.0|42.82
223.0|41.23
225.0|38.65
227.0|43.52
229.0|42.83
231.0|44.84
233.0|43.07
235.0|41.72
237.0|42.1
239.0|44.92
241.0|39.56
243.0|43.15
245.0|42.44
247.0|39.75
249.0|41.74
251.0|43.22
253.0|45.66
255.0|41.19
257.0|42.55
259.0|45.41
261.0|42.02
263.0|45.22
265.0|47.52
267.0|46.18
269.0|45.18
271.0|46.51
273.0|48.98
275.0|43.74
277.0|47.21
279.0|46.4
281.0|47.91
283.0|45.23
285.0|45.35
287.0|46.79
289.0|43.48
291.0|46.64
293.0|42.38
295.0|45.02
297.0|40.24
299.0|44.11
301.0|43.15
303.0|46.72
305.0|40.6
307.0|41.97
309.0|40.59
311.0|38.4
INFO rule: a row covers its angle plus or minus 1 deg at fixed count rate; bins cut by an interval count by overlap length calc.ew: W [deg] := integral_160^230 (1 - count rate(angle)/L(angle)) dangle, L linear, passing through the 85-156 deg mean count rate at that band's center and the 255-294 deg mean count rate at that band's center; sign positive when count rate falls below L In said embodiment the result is 6.2 deg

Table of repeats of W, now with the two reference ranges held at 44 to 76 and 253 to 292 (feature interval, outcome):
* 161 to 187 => 4.34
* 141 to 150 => 1.48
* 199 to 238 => 2.93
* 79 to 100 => 0.27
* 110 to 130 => 1.30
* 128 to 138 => 1.09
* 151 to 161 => 2.43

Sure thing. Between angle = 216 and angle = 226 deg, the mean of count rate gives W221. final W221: 40.7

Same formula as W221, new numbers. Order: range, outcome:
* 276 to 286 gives 46.4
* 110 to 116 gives 40.8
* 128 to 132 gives 38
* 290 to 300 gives 43.7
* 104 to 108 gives 42.4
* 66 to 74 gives 41.9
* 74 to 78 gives 41.4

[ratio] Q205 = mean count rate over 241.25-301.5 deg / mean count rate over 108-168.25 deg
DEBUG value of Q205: 1.2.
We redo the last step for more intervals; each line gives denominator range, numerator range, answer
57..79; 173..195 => 0.93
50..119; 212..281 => 1.06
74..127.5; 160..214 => 0.92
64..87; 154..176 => 0.82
